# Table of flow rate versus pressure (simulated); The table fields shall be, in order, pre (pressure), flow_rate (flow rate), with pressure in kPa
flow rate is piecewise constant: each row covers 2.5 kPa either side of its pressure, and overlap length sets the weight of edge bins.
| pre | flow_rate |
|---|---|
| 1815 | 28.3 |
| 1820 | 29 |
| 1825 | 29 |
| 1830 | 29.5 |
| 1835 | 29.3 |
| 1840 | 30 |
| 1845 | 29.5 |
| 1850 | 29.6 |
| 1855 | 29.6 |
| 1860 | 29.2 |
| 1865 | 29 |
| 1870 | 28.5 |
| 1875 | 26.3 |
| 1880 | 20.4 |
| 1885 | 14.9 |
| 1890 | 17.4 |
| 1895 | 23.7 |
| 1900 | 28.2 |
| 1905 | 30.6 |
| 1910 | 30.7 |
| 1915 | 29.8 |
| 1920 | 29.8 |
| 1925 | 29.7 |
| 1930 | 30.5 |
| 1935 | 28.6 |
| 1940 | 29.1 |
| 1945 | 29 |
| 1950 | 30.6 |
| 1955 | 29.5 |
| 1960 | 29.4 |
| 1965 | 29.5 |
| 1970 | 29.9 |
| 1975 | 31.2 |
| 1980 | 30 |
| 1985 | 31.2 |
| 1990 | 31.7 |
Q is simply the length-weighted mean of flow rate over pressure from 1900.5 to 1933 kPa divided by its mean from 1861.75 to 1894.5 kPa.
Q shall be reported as 1.3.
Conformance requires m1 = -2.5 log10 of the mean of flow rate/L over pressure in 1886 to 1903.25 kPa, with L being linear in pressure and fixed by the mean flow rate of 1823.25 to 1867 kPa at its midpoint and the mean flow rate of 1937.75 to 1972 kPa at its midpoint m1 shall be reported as 0.28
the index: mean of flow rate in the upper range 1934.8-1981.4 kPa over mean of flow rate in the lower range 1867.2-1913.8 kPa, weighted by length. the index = 1.20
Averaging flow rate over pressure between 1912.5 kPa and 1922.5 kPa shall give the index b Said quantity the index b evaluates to 29.8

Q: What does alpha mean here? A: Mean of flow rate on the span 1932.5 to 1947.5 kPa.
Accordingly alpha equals 28.9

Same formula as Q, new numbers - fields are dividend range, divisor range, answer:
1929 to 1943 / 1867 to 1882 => 1.15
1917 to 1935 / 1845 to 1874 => 1.03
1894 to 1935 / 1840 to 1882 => 1.05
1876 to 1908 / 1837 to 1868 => 0.78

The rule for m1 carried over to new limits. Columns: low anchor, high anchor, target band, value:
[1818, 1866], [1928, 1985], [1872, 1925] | 0.17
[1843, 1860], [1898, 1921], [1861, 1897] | 0.27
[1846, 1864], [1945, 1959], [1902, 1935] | -0.01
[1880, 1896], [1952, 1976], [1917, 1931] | -0.25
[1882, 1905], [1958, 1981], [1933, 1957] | -0.07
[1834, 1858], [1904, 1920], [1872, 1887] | 0.39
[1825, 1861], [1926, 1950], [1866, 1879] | 0.10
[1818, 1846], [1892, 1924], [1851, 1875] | 0.01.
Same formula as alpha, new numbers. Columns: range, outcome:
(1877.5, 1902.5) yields 20.9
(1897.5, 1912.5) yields 29.8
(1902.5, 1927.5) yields 30.1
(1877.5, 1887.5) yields 17.6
